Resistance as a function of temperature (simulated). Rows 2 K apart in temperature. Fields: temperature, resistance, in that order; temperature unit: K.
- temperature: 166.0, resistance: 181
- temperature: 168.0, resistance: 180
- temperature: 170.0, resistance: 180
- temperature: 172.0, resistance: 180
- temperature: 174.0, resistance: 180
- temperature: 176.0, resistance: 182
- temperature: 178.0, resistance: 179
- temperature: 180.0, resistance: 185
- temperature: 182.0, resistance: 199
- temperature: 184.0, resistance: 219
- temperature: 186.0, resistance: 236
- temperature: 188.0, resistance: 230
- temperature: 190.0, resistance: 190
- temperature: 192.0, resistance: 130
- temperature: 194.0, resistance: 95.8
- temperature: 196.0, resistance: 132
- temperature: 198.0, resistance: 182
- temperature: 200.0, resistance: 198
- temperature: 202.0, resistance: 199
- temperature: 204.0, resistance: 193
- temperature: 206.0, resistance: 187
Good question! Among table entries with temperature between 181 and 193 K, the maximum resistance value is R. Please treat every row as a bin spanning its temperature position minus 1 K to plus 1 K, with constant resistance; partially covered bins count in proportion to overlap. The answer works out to 236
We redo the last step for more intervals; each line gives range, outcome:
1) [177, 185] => 219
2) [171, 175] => 180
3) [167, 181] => 185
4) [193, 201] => 198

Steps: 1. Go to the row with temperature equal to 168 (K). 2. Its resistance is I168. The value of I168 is 180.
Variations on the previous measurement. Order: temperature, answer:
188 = 230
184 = 219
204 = 193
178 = 179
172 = 180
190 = 190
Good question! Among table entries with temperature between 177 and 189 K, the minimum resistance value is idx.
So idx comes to 179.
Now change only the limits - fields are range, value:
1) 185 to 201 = 95.8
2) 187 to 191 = 190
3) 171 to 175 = 180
